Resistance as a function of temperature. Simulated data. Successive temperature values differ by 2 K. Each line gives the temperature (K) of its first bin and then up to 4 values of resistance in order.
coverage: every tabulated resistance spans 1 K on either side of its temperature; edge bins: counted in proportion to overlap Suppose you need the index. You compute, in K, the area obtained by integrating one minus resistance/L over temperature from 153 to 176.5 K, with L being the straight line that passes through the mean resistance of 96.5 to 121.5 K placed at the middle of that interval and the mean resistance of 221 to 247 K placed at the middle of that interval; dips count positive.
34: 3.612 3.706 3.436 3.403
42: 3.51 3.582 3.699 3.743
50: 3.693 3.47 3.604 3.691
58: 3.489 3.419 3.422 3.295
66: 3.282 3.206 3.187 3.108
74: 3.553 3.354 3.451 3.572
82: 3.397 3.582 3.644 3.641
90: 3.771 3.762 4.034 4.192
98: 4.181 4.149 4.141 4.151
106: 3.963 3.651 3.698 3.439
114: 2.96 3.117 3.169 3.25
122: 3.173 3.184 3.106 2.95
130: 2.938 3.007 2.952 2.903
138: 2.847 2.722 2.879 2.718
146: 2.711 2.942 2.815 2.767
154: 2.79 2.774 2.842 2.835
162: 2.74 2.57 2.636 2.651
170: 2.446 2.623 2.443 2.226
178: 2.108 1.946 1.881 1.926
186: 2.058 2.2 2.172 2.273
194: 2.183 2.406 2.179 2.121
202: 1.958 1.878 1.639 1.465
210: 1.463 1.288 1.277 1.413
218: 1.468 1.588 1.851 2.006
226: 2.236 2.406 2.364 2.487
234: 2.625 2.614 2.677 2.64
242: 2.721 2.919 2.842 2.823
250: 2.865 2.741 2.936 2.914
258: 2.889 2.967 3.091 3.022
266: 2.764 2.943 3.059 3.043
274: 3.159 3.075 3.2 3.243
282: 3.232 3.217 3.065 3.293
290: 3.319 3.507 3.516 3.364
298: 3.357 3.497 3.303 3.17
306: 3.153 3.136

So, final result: 3.7 K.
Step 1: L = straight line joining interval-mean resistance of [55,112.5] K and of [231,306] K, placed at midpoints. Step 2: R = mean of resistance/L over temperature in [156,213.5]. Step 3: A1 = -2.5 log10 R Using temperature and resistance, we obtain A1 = 0.45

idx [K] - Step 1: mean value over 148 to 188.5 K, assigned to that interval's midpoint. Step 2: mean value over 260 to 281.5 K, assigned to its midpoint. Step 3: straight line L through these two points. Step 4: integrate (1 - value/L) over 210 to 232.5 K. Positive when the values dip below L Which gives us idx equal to 7.79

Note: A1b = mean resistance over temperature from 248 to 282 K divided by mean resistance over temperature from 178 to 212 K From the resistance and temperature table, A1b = 1.52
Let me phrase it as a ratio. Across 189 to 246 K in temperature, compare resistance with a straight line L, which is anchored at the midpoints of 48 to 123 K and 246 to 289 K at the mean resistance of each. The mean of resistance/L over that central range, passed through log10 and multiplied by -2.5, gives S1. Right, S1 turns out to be 0.45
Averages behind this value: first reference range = 3.57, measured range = 2.1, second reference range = 3.02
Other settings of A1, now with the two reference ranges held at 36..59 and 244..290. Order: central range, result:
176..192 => 0.49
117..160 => 0.15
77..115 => -0.09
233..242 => 0.17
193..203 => 0.42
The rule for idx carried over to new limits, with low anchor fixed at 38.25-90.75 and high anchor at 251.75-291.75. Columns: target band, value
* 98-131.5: -0.6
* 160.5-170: 1.9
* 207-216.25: 5.3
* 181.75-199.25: 5.9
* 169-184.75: 5.1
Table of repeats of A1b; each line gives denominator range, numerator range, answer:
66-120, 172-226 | 0.53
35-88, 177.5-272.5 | 0.67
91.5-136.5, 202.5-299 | 0.76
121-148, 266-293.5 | 1.08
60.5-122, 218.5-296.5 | 0.80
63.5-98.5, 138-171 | 0.77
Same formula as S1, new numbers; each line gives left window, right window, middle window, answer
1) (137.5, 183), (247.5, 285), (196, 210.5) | 0.43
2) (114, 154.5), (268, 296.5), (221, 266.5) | 0.18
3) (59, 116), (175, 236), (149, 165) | -0.05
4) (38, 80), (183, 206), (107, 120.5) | -0.15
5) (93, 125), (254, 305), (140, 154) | 0.26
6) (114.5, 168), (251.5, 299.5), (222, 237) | 0.28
